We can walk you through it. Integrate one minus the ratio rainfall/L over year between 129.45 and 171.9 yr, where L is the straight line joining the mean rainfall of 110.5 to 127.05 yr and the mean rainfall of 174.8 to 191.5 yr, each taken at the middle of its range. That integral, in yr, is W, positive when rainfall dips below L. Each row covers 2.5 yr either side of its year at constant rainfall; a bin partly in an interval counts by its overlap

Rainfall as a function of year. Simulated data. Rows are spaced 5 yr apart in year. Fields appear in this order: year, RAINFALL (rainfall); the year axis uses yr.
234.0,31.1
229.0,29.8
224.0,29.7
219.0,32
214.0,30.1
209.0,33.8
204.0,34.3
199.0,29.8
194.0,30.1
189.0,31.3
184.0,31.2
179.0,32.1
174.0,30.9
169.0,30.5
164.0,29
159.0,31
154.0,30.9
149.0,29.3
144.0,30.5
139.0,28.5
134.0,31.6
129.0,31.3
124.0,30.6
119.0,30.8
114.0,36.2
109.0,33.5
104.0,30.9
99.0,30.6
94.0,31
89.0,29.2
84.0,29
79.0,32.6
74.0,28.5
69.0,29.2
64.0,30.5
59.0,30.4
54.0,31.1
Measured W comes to 2.4 yr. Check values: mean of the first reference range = 32.6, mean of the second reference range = 31.5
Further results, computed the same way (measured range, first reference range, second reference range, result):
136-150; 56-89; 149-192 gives 0.5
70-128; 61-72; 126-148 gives -2.0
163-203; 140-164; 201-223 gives 0.6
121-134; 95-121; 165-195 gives 0.4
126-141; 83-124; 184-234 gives 0.4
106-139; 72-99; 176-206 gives -1.6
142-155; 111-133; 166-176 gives 0.5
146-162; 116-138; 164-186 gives 0.3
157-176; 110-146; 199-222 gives 0.9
